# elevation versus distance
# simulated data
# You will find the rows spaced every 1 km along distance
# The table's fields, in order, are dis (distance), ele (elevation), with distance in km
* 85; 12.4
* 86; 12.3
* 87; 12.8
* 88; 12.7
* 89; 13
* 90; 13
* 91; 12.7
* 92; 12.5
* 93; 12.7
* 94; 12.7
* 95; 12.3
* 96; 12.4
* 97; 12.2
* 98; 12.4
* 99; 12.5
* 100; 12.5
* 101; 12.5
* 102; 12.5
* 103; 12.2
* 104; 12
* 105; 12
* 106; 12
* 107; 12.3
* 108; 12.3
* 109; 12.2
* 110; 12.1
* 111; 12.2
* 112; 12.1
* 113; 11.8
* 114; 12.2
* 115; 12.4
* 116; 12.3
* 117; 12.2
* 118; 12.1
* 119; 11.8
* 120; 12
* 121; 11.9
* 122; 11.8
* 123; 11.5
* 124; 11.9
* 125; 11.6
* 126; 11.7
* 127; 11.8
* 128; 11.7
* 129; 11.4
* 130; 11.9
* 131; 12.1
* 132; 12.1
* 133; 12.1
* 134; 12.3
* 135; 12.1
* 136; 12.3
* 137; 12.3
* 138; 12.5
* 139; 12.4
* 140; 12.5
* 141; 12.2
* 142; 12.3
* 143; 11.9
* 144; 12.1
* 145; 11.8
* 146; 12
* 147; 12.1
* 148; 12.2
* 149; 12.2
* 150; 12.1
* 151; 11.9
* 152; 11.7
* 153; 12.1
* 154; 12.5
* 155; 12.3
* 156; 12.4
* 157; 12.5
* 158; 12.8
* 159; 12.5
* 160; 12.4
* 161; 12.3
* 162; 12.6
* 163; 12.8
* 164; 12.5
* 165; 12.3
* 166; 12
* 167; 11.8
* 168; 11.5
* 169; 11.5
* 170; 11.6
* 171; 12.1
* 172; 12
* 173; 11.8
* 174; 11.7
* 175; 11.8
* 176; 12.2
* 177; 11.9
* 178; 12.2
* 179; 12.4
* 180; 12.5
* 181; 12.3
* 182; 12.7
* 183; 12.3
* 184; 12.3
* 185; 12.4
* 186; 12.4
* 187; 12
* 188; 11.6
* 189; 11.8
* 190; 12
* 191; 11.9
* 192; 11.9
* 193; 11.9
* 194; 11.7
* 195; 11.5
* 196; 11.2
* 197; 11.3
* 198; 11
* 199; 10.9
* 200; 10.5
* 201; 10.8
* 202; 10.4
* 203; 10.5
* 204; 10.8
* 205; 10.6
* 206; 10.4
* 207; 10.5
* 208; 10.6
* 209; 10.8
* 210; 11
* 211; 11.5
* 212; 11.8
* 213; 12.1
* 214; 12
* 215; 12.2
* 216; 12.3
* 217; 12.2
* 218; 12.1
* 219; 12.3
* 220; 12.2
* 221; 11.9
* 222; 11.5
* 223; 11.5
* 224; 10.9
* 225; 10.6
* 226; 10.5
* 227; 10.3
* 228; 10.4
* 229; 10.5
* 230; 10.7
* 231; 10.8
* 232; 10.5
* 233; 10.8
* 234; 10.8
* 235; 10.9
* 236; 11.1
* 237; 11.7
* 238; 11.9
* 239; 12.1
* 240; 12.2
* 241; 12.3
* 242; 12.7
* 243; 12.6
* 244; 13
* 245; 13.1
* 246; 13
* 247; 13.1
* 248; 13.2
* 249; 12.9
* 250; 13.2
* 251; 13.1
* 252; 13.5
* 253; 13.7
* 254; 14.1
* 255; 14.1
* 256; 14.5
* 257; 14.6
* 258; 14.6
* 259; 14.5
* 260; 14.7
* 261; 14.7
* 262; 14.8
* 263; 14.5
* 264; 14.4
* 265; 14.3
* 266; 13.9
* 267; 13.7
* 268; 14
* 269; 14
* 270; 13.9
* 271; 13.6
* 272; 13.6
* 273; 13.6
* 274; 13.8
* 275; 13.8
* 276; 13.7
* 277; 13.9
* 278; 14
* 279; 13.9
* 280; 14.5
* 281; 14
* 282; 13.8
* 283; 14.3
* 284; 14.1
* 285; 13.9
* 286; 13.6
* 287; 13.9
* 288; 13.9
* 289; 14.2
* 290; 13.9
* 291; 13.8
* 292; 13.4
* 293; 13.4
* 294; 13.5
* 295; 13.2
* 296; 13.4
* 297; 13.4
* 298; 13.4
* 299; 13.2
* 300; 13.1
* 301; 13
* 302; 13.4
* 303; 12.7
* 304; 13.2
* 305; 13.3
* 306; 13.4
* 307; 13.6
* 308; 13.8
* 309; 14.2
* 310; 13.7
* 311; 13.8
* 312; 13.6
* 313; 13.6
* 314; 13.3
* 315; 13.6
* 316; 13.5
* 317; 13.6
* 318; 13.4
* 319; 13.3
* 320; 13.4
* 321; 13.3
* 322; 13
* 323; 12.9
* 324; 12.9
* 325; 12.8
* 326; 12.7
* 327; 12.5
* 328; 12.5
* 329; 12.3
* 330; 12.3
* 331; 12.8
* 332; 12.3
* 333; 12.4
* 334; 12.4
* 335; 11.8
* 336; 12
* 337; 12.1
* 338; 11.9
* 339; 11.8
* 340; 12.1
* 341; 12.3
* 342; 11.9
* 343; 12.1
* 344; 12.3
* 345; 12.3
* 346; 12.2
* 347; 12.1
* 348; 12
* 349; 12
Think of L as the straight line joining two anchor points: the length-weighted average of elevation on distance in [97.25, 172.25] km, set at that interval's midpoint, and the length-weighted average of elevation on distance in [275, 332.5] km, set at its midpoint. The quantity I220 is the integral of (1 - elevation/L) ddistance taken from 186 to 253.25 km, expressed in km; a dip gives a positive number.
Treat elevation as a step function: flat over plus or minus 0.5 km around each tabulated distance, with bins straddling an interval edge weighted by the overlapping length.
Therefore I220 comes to 6.07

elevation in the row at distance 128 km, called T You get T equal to 11.7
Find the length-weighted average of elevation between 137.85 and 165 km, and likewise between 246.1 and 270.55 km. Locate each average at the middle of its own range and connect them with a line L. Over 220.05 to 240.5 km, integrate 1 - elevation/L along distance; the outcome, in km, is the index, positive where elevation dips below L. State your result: 3.7 km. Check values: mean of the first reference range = 12.3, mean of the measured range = 11.1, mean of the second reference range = 14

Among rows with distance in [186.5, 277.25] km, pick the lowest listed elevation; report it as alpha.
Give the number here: 10.3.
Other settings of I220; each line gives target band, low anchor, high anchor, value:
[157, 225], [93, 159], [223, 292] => 4.6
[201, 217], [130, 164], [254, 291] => 2.4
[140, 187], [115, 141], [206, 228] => -1.6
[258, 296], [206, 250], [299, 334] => -4.5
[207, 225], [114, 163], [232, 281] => 1.8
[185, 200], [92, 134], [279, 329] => 1.2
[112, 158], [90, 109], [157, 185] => 0.8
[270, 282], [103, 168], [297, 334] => -0.9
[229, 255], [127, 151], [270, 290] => 2.2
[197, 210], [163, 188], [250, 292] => 2.0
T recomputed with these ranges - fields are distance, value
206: 10.4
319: 13.3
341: 12.3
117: 12.2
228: 10.4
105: 12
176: 12.2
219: 12.3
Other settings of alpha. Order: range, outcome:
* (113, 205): 10.4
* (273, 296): 13.2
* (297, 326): 12.7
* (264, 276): 13.6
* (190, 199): 10.9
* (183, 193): 11.6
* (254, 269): 13.7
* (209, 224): 10.8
